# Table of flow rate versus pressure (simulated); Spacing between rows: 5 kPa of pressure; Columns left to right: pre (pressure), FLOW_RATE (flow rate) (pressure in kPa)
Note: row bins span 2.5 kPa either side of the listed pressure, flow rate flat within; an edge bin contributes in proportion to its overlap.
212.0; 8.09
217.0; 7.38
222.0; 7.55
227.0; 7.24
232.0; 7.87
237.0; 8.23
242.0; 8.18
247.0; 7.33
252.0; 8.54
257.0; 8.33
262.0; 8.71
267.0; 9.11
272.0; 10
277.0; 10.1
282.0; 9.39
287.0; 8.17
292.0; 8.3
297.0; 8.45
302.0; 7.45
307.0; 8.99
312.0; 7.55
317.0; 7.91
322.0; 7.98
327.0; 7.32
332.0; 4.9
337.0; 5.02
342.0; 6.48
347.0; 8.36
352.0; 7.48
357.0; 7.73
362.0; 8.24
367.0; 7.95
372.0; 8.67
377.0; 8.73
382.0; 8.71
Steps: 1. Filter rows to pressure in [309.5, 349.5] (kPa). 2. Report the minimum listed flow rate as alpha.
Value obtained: 4.9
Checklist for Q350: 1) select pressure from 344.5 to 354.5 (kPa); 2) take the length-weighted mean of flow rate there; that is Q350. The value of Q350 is 7.92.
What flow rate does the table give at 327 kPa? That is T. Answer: 7.32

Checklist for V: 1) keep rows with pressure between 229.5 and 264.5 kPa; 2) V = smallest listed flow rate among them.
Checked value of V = 7.33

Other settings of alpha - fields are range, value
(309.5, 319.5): 7.55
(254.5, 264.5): 8.33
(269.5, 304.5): 7.45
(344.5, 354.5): 7.48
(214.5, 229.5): 7.24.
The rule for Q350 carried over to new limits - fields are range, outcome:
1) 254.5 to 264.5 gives 8.52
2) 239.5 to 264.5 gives 8.22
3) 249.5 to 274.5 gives 8.94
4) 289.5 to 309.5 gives 8.3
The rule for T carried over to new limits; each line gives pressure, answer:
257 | 8.33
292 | 8.3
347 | 8.36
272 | 10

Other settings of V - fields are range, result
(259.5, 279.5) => 8.71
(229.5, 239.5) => 7.87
